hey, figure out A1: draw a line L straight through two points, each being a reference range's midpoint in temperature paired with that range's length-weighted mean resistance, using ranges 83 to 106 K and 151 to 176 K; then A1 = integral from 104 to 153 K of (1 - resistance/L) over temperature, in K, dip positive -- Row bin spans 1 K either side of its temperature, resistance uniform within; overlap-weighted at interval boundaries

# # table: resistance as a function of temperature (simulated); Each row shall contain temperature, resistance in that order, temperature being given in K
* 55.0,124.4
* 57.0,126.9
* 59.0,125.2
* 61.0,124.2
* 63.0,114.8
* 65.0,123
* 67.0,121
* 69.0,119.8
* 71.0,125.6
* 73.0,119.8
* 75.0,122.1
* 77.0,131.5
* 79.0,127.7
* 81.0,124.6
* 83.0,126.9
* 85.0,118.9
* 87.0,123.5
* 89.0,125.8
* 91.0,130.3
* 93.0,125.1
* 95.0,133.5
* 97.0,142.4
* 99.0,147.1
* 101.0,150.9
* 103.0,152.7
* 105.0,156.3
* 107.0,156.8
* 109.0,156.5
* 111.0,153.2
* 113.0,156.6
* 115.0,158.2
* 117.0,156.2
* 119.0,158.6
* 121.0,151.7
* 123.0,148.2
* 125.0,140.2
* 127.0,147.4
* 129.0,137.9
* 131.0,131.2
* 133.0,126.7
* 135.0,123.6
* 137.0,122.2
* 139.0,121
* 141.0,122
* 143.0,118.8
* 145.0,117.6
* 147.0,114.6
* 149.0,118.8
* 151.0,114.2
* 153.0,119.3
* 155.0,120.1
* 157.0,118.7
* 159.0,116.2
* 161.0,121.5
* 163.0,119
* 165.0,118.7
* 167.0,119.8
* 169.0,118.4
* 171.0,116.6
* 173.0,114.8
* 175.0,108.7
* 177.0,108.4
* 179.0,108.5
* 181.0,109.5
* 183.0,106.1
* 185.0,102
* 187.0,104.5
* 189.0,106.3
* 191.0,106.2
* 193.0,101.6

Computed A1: -3.8 K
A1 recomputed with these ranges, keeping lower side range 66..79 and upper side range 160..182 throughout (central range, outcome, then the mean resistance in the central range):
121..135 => -2.3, 138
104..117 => -3.9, 156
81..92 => -0.2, 125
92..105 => -2.3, 143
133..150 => -0.4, 120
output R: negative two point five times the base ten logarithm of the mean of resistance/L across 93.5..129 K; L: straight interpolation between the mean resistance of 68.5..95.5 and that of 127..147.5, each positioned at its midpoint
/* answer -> -0.20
